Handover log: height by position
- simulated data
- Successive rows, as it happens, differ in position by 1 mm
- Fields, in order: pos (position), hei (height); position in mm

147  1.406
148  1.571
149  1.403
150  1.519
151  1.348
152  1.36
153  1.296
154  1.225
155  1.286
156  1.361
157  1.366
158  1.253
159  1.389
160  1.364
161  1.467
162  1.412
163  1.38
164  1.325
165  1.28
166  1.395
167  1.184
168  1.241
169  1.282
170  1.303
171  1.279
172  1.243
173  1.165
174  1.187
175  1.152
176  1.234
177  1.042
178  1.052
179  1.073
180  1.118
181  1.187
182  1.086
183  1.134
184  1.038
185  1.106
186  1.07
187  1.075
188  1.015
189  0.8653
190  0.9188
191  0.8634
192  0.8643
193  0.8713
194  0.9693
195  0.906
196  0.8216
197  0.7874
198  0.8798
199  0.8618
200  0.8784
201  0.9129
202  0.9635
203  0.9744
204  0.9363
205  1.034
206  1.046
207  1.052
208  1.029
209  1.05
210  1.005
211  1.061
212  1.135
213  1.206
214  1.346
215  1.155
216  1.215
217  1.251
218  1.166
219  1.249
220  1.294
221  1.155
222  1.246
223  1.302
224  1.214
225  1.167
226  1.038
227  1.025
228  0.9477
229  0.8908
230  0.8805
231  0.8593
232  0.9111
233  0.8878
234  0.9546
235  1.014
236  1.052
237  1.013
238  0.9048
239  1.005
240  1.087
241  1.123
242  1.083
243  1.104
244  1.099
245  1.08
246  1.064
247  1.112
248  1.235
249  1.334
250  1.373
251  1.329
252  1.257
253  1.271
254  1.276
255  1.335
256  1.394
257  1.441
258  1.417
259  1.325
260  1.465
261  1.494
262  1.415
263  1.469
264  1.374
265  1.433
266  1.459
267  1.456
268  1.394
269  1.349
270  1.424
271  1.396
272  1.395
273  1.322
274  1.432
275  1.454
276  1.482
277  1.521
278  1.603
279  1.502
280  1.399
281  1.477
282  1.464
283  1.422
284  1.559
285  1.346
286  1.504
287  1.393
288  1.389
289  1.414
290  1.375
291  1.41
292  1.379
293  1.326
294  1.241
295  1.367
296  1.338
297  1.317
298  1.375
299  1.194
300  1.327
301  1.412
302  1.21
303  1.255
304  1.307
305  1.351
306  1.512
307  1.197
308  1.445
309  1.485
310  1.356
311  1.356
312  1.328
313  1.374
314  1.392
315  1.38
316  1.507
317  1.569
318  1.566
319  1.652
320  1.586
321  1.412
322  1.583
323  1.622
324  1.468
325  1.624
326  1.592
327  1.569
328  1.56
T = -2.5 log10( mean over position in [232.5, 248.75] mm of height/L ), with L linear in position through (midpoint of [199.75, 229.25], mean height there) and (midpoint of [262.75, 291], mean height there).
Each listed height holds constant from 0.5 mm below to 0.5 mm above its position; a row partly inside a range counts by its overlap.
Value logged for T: 0.18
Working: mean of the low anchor 1.1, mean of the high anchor 1.44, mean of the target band 1.06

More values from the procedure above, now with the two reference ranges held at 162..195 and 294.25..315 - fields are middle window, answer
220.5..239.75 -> 0.18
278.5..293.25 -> -0.09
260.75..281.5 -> -0.12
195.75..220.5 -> 0.12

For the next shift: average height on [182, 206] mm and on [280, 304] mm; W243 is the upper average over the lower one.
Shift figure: 1.4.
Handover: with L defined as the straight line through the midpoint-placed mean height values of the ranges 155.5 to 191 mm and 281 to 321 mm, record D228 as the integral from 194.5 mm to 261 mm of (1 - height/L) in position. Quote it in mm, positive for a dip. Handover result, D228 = 9.1 mm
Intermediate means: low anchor 1.2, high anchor 1.4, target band 1.11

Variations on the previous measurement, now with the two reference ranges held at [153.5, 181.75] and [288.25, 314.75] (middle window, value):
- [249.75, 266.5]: -0.8 mm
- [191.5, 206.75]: 4.3 mm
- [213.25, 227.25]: 1.0 mm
